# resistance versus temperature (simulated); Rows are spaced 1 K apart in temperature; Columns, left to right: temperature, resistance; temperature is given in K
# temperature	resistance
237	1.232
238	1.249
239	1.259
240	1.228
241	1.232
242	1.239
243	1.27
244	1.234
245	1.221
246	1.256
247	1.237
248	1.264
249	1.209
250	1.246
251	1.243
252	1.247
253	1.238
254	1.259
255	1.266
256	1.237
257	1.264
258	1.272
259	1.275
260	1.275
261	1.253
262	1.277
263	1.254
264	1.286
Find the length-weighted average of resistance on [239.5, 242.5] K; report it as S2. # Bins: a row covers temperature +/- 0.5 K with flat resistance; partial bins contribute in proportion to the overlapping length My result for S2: 1.23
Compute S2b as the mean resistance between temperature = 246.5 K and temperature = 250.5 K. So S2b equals 1.24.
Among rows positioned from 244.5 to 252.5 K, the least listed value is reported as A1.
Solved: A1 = 1.209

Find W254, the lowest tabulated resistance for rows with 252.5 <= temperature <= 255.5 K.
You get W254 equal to 1.238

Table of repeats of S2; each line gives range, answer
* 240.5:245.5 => 1.24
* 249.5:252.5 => 1.25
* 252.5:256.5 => 1.25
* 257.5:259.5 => 1.27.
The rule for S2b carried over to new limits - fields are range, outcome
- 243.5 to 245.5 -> 1.23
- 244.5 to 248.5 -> 1.24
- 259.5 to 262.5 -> 1.27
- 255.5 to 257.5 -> 1.25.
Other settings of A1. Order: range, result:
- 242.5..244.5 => 1.234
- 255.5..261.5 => 1.237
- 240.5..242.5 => 1.232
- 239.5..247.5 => 1.221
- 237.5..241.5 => 1.228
